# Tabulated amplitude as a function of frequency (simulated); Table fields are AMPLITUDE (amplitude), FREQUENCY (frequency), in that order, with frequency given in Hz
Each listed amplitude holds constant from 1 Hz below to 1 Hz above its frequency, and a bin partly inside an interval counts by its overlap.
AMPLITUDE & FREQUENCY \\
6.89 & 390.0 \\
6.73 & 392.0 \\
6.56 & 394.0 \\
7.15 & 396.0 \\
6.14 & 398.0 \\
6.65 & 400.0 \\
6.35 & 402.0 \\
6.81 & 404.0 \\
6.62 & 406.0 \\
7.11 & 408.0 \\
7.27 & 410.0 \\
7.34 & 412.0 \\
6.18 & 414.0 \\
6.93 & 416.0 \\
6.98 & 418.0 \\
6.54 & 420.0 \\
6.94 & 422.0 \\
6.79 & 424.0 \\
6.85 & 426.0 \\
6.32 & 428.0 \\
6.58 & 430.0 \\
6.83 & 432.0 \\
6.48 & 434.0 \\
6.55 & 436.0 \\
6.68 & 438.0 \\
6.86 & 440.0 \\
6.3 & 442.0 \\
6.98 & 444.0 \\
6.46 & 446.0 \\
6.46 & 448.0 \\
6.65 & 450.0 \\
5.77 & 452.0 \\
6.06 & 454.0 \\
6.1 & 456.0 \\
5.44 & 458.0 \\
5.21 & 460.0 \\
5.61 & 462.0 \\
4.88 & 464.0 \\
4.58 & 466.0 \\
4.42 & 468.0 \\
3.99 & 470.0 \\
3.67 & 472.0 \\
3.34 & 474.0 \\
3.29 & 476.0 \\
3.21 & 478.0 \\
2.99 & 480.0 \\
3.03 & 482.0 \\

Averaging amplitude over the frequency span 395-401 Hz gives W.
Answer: 6.65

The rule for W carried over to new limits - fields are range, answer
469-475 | 3.67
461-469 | 4.87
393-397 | 6.86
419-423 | 6.74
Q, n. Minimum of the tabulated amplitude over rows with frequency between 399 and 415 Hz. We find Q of 6.18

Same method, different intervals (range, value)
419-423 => 6.54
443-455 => 5.77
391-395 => 6.56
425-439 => 6.32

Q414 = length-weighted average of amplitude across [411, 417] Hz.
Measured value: 6.82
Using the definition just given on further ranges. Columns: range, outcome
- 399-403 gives 6.5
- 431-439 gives 6.63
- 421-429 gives 6.72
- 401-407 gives 6.59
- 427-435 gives 6.55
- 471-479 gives 3.38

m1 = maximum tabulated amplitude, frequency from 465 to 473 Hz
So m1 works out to 4.58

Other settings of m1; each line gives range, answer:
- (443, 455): 6.98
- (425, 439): 6.85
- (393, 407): 7.15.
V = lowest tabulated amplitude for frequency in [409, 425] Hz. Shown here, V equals 6.18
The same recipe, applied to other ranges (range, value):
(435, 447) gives 6.3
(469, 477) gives 3.29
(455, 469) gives 4.42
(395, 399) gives 6.14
